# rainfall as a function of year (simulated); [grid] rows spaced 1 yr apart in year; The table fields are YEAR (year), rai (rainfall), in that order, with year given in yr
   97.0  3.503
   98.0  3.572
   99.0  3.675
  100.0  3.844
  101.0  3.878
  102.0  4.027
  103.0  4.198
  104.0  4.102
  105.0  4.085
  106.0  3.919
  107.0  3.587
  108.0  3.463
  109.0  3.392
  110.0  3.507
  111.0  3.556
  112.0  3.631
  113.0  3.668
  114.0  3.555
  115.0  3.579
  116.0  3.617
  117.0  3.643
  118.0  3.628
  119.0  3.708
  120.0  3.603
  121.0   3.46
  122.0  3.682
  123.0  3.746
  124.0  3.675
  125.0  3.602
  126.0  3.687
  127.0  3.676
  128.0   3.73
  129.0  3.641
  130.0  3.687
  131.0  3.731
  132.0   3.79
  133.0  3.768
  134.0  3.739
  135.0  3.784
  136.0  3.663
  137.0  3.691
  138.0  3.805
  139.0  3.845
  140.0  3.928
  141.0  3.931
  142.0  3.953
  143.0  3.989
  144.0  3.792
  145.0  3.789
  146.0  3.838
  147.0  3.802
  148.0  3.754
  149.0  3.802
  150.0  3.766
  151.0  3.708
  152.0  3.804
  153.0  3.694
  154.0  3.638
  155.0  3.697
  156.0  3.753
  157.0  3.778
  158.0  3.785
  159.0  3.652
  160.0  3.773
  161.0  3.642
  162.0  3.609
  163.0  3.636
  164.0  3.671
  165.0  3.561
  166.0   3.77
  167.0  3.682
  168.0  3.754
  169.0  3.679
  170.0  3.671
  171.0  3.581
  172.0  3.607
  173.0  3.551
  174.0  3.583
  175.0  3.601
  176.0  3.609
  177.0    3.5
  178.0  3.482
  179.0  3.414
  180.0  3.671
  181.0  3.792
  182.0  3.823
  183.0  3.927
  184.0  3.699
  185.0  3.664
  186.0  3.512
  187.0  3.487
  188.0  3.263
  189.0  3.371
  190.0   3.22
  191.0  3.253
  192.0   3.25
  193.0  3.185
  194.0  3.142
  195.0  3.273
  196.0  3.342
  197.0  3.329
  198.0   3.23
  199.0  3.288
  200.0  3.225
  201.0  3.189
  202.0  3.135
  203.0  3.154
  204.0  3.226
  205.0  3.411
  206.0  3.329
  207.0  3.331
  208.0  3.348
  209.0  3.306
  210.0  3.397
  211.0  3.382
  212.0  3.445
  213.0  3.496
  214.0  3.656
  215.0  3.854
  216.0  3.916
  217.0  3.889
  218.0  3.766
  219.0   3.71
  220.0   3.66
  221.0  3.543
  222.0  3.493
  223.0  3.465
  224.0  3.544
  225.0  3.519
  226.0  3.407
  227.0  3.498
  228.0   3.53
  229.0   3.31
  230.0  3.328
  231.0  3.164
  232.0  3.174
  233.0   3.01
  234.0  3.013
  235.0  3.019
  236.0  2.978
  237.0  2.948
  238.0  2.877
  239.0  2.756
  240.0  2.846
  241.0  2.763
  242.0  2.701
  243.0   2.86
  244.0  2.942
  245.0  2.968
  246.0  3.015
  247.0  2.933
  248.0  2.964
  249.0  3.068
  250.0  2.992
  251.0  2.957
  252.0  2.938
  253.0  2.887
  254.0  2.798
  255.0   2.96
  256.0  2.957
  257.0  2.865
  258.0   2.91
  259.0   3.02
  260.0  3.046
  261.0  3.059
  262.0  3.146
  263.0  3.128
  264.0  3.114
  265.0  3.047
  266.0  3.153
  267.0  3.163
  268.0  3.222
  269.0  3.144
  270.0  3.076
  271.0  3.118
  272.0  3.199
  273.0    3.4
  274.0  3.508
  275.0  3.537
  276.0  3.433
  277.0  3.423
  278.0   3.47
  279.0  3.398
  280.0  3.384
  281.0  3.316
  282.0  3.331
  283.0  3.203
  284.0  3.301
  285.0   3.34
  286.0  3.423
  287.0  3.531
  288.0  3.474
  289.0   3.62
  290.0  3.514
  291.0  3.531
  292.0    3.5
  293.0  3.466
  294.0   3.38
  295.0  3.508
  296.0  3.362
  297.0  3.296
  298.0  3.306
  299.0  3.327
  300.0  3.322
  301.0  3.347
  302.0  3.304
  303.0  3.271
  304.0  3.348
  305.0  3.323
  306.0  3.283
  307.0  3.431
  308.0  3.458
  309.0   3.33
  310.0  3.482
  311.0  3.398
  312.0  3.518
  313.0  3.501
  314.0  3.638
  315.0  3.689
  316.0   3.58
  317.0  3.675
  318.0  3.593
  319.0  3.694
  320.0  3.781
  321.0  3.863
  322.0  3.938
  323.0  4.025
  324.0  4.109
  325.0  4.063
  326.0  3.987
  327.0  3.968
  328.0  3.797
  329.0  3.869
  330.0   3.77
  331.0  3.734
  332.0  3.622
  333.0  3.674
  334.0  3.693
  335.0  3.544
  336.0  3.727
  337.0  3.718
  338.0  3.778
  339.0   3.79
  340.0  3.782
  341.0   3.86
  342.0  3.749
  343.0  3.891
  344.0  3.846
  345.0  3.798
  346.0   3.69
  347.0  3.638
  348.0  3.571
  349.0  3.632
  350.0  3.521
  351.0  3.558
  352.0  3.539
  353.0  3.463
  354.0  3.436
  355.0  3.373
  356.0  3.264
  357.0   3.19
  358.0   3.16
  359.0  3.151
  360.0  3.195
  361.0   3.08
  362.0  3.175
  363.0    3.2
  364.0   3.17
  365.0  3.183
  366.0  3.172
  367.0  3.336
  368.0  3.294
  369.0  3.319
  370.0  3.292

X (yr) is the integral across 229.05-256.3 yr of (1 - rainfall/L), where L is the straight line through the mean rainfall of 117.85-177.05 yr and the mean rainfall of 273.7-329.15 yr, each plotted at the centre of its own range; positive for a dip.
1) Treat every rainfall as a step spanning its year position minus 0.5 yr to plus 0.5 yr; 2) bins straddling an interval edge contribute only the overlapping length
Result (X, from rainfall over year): 4.8 yr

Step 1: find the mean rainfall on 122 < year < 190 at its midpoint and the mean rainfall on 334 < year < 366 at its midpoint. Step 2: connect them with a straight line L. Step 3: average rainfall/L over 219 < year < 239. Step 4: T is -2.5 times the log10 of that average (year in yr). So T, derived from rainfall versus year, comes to 0.11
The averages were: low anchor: 3.69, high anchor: 3.5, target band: 3.29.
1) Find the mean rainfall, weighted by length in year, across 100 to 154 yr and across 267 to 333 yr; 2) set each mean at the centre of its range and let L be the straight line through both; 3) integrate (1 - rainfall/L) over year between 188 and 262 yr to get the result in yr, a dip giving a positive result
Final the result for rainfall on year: 8.0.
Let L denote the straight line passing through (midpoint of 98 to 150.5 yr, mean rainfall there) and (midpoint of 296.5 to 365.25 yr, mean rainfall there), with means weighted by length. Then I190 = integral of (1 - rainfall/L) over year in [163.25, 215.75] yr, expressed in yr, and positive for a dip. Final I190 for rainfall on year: 3.1 yr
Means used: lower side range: 3.74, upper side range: 3.56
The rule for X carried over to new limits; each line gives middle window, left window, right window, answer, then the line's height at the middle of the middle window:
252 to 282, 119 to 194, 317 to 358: 4.2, 3.69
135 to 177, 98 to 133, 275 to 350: -0.5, 3.68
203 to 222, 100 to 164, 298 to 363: 0.8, 3.67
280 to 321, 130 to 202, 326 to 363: 1.7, 3.6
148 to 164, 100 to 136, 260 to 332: -0.3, 3.66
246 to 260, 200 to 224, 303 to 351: 2.4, 3.55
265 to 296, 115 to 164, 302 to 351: 2.7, 3.69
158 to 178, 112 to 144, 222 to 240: -0.7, 3.52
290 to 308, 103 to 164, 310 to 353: 1.7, 3.73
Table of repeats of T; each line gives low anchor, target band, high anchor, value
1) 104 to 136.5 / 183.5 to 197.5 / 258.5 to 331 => 0.070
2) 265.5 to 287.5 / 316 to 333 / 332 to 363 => -0.106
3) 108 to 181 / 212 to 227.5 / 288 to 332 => 0.004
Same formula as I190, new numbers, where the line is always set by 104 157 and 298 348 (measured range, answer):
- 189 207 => 2.2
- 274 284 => 0.8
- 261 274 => 1.8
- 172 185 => 0.2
